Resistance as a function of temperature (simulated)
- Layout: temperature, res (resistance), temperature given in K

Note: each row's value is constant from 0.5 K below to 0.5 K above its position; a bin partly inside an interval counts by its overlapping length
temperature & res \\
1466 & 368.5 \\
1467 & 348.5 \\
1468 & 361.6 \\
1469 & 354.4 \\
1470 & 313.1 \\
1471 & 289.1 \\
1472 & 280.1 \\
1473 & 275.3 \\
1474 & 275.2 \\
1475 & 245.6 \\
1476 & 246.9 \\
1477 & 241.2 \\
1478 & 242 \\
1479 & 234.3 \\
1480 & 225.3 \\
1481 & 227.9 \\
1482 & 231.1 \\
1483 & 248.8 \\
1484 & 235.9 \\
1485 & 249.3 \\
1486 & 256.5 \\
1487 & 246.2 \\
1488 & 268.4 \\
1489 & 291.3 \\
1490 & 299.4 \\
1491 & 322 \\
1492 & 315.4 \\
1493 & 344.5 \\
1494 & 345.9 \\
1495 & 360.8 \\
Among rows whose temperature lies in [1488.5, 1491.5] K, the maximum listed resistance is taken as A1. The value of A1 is 322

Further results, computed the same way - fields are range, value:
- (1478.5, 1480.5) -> 234.3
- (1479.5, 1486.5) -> 256.5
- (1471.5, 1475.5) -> 280.1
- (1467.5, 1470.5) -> 361.6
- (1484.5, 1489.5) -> 291.3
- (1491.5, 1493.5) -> 344.5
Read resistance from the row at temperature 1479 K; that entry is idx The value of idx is 234.3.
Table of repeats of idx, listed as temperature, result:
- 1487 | 246.2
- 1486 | 256.5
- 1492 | 315.4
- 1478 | 242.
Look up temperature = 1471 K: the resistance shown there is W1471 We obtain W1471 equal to 289.1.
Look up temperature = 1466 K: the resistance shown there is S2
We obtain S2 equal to 368.5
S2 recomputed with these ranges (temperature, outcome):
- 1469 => 354.4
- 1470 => 313.1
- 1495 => 360.8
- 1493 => 344.5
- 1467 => 348.5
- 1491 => 322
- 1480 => 225.3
